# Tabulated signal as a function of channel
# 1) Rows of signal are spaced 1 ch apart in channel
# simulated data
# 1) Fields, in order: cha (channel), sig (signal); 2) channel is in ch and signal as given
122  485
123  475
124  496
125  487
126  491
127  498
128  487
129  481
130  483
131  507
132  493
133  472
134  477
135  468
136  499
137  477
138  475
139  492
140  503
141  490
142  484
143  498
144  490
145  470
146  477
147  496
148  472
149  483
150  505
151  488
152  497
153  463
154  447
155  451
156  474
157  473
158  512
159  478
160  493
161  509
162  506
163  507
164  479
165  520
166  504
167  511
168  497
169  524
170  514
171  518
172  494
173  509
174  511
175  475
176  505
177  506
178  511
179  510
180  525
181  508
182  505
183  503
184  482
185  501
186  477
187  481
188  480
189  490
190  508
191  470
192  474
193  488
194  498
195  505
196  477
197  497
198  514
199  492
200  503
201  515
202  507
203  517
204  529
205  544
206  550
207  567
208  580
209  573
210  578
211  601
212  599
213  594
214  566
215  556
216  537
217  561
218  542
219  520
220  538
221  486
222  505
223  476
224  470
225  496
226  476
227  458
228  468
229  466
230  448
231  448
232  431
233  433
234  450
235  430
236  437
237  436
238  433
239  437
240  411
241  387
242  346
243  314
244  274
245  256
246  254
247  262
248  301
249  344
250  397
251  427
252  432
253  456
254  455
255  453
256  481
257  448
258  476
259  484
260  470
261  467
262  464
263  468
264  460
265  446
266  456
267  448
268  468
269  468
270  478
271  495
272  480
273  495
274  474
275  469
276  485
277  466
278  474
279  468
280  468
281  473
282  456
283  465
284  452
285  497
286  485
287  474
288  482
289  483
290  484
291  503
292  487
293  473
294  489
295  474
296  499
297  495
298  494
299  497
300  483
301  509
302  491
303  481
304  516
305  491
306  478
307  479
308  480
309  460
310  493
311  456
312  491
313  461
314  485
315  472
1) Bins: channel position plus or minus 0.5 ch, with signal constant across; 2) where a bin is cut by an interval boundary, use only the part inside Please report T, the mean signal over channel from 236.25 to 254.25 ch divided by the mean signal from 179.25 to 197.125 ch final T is 0.75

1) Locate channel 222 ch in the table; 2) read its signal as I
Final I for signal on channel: 505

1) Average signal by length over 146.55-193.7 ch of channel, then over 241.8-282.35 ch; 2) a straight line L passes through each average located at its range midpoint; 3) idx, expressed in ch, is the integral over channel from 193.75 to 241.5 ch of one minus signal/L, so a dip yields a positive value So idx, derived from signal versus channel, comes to -4.0 ch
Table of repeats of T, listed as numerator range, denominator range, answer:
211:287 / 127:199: 0.92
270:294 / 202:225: 0.88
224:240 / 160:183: 0.89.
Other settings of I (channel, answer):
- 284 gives 452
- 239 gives 437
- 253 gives 456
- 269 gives 468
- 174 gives 511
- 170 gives 514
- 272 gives 480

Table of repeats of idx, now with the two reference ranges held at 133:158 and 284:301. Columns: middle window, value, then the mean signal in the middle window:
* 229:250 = 4.6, 379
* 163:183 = -1.0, 507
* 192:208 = -1.0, 514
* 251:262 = 0.6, 461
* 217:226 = -0.4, 506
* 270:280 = 0.2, 478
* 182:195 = -0.2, 489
